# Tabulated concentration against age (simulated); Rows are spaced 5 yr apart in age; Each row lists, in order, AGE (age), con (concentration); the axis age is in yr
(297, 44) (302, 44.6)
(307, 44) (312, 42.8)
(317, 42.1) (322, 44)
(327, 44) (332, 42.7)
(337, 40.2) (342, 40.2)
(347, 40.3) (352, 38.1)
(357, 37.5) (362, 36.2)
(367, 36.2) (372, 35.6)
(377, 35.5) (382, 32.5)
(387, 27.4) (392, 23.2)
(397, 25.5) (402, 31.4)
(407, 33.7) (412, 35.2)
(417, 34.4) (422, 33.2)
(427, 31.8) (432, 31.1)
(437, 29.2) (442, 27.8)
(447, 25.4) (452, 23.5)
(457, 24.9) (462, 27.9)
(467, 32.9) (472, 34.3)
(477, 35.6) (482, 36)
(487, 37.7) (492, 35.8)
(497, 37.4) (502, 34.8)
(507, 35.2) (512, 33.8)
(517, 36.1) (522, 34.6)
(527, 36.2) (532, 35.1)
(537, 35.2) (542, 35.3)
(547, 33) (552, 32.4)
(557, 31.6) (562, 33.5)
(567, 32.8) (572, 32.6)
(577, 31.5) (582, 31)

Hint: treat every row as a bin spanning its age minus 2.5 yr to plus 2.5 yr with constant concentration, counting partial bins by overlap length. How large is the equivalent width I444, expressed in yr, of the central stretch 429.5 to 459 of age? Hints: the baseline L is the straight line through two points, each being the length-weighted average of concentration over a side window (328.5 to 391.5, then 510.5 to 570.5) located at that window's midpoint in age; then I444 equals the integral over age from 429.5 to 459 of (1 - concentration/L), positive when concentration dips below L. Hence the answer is 7.0 yr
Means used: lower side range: 36.5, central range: 27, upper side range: 34.1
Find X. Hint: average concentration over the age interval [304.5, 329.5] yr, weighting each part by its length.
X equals 43.4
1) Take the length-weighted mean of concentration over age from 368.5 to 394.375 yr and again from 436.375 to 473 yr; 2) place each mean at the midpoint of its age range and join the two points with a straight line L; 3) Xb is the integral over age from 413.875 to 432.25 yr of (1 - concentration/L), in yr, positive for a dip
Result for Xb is -2.3 yr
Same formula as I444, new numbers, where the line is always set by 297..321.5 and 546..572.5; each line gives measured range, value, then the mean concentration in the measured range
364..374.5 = 1.3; 35.9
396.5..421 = 4.1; 32.6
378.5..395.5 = 5.1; 28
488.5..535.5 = -1.1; 35.5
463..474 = 1.1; 32.8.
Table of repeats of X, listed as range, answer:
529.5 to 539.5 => 35.1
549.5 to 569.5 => 32.6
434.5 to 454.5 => 26.5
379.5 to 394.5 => 27.7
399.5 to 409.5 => 32.5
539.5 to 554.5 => 33.6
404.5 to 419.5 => 34.4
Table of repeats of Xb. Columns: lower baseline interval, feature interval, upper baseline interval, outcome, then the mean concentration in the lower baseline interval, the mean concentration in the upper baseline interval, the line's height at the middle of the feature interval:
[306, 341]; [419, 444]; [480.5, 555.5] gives 5.04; 42.7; 35.2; 38.5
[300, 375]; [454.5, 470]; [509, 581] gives 3.27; 40.5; 33.8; 36.5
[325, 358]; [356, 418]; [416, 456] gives 4.50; 40.5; 29.2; 35.1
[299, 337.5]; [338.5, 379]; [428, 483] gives 1.78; 43.2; 29.8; 39.2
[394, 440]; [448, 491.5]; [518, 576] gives 1.28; 31.6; 33.8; 32.5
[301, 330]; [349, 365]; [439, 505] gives 1.23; 43.5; 31.9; 40.4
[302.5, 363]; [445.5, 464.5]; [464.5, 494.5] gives 5.71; 41.2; 35.4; 36.4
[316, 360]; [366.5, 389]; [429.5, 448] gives 1.74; 40.9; 28.6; 36.1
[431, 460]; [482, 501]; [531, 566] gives -4.35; 26.8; 33.6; 29.8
